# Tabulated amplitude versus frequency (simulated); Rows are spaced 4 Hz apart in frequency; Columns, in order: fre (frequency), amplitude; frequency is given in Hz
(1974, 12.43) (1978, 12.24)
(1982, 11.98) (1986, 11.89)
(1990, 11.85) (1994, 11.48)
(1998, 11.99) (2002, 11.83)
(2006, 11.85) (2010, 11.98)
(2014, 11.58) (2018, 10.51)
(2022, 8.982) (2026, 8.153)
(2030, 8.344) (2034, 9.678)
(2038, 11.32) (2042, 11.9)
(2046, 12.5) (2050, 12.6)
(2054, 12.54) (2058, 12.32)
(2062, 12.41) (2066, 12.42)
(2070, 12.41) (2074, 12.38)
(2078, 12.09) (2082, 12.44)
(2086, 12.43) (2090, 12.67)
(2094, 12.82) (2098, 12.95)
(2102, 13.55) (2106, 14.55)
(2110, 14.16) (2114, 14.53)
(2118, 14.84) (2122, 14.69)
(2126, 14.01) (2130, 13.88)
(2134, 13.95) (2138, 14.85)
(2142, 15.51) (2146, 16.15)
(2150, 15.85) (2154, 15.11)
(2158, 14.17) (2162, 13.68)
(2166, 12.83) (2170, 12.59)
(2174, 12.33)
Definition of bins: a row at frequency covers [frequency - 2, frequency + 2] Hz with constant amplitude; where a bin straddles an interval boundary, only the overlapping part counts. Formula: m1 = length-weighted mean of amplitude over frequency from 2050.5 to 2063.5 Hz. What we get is 12.4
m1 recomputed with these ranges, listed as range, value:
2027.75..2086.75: 11.8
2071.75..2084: 12.3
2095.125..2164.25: 14.5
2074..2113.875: 13.1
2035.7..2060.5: 12.2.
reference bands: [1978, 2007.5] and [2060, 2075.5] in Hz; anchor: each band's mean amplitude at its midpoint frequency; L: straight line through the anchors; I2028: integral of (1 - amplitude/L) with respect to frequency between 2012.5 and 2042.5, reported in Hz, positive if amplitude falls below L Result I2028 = 5.4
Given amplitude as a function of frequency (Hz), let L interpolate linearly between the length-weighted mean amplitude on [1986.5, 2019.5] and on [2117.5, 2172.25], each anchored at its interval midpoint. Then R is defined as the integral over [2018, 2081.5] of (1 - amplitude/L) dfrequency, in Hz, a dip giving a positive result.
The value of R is 6.4 Hz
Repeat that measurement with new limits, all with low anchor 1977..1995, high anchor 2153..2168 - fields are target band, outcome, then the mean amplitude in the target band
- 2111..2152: -3.8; 14.8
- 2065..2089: 1.0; 12.4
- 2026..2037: 3.0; 9.06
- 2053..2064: 0.3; 12.4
